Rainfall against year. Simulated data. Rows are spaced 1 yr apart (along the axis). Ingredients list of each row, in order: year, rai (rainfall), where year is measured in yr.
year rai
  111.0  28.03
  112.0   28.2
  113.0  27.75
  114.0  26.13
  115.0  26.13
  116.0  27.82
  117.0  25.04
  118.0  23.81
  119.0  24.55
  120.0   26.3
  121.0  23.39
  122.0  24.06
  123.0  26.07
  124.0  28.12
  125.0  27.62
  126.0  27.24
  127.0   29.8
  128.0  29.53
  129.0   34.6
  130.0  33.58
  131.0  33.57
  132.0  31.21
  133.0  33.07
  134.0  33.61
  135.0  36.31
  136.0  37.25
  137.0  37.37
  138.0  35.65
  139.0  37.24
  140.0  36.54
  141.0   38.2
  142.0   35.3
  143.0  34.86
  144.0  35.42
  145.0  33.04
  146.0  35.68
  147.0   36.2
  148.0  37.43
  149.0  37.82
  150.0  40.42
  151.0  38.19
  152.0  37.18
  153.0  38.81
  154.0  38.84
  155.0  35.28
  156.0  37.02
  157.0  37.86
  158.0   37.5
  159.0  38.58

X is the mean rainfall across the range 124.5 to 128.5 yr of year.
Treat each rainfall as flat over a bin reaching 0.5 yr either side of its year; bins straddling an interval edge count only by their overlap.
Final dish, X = 28.5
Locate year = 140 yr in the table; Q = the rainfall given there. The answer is 36.54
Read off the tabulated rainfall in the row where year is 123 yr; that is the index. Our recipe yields 26.07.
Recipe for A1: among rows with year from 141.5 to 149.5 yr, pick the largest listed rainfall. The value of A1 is 37.82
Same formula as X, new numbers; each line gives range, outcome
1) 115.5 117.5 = 26.4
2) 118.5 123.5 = 24.9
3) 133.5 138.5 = 36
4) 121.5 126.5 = 26.6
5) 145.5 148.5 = 36.4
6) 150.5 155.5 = 37.7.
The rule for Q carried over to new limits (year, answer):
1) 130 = 33.58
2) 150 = 40.42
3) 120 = 26.3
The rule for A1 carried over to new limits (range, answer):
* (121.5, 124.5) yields 28.12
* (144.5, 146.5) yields 35.68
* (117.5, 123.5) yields 26.3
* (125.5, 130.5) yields 34.6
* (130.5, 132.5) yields 33.57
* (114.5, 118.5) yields 27.82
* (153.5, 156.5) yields 38.84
